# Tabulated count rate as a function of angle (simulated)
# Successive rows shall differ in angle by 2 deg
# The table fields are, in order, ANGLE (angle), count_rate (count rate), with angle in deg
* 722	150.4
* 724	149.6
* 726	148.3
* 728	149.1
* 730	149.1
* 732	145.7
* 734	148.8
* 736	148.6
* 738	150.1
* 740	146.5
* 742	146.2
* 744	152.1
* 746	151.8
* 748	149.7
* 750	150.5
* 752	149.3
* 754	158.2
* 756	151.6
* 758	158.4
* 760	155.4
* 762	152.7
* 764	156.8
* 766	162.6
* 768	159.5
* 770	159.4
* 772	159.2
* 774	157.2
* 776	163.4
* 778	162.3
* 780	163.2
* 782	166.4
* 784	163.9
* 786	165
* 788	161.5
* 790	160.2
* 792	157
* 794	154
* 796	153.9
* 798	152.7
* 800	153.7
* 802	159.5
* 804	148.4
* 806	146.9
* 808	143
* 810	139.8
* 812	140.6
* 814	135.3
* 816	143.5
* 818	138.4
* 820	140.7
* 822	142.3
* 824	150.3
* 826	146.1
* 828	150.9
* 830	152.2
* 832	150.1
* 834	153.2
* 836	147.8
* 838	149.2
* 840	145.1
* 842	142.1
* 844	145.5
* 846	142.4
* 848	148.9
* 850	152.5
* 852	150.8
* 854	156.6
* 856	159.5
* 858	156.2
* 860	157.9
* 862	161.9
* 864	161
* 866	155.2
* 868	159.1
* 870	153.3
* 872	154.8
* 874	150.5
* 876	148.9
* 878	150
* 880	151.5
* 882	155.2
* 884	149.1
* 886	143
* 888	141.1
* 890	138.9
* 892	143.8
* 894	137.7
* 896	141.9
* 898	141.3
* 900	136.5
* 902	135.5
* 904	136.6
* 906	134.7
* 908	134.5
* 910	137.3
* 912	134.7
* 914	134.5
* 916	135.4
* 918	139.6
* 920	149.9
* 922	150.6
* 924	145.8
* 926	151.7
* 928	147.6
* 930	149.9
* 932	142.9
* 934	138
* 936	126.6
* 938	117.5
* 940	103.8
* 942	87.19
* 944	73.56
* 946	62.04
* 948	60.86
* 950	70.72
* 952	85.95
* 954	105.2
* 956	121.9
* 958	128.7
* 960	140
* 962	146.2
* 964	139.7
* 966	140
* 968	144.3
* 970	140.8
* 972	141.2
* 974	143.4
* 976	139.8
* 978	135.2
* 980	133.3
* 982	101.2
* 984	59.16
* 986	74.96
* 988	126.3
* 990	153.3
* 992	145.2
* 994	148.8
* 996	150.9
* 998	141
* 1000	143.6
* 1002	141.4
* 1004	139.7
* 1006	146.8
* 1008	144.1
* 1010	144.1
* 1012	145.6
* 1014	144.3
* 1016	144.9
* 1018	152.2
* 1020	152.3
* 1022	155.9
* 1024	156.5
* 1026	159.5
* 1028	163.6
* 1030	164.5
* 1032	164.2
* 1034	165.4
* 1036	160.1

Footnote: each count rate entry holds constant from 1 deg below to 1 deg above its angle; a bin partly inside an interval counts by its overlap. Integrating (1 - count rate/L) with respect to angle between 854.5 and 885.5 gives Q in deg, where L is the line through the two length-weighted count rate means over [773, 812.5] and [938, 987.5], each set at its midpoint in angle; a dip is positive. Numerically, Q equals -4.3 deg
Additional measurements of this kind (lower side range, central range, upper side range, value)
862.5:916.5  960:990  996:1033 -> 4.2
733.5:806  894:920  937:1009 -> -0.9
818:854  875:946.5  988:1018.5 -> 5.5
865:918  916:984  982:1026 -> 8.3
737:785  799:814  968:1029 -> 0.6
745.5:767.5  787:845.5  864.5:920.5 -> 0.6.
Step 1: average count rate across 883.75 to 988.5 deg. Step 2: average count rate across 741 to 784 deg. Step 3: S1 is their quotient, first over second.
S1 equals 0.8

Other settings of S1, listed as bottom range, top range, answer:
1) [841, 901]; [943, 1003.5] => 0.81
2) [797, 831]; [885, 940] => 0.95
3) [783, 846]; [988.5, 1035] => 1.01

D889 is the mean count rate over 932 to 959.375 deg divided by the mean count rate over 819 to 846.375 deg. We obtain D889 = 0.69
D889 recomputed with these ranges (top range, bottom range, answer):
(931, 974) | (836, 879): 0.76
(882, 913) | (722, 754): 0.93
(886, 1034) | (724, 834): 0.88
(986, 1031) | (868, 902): 1.00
